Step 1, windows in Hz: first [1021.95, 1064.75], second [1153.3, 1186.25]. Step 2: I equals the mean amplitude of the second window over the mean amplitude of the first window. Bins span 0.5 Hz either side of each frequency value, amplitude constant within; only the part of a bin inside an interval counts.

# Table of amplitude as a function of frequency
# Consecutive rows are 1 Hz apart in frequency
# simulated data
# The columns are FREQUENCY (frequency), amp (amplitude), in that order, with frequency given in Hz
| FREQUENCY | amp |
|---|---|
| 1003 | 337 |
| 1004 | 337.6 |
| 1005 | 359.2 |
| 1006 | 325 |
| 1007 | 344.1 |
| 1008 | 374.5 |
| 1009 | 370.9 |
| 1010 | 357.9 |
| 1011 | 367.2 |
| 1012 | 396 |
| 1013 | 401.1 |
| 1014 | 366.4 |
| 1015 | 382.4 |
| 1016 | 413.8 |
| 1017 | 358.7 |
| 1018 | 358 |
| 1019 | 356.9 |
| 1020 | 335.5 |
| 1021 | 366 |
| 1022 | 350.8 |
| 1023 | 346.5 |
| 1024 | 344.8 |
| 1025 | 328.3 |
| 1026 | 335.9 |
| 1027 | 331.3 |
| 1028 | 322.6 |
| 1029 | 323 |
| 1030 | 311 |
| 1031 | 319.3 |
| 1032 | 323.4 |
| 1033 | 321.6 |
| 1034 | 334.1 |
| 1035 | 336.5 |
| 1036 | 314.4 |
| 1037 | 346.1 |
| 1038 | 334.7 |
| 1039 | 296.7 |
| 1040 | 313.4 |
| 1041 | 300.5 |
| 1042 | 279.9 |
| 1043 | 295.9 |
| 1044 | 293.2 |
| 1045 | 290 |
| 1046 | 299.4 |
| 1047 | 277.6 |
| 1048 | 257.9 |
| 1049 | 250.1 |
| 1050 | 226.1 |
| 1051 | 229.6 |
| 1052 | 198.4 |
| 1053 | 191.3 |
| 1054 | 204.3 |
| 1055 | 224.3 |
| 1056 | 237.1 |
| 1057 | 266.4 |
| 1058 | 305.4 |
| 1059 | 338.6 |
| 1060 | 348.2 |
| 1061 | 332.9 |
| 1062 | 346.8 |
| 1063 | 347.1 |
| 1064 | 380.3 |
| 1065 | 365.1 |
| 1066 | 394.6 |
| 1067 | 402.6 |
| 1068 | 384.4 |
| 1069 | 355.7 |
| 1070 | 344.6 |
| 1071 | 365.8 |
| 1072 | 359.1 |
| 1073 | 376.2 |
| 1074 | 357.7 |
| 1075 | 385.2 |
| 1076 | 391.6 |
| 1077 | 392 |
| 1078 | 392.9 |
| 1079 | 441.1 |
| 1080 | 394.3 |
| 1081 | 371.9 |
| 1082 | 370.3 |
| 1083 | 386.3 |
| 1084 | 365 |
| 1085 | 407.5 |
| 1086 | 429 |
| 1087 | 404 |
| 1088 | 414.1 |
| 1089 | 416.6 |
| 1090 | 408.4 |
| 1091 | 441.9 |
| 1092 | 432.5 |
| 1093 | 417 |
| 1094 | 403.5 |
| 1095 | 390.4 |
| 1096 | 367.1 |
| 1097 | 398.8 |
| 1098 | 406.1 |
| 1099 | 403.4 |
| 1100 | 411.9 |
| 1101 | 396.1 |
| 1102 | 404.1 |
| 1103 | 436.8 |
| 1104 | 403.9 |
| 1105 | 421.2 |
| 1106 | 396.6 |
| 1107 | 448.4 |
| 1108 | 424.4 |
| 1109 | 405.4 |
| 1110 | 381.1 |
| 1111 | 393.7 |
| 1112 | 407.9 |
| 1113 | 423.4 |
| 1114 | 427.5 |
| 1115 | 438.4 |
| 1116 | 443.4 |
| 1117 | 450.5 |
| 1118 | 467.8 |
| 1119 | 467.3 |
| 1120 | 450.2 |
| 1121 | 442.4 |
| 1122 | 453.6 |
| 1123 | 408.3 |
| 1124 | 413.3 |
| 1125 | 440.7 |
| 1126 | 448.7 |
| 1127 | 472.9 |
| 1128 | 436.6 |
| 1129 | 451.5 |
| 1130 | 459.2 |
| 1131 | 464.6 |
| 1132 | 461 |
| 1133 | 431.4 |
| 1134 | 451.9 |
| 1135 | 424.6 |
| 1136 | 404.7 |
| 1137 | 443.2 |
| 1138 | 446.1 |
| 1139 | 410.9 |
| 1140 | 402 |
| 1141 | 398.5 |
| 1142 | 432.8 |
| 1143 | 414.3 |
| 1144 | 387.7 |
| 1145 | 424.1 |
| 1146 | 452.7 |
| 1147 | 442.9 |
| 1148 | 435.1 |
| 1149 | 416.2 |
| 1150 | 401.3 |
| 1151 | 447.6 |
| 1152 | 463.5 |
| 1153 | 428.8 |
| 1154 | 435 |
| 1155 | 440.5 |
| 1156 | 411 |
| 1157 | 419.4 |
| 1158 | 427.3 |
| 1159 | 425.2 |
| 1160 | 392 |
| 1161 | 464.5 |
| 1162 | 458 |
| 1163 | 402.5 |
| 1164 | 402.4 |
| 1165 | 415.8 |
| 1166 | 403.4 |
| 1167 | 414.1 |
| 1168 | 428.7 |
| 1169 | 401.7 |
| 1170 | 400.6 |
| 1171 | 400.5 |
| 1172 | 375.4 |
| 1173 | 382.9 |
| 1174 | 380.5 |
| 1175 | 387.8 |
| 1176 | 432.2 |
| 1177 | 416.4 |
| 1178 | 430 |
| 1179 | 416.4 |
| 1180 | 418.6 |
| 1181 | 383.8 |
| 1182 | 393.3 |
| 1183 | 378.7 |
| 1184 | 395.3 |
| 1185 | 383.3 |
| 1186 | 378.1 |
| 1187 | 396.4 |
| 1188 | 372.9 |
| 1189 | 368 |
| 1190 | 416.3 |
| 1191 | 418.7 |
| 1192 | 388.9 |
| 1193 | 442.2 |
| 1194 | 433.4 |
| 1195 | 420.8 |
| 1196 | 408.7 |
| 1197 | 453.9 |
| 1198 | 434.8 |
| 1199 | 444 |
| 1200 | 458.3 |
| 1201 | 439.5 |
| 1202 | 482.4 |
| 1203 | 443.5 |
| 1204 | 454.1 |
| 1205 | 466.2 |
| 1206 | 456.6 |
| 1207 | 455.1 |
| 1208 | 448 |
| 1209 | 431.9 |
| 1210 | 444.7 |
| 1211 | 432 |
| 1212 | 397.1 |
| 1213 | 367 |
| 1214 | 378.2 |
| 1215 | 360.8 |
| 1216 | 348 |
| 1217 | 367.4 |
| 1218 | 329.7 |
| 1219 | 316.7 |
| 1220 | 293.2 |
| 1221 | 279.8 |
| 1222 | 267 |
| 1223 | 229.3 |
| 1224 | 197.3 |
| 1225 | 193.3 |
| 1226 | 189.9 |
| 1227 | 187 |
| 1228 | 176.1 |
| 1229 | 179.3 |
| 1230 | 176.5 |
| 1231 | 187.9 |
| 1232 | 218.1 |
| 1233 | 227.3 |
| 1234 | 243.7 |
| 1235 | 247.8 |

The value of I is 1.36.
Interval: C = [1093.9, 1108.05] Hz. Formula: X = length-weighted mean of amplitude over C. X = 407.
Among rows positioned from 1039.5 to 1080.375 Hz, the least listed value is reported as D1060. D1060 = 191.3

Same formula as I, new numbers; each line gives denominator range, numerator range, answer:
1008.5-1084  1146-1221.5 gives 1.23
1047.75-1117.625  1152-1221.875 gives 1.10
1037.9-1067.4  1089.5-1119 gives 1.42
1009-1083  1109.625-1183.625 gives 1.27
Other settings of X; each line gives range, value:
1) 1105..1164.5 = 431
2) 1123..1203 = 421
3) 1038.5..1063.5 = 278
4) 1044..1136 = 383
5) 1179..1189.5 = 388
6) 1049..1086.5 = 340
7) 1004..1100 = 347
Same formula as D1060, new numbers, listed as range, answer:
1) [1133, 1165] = 387.7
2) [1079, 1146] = 365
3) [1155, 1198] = 368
